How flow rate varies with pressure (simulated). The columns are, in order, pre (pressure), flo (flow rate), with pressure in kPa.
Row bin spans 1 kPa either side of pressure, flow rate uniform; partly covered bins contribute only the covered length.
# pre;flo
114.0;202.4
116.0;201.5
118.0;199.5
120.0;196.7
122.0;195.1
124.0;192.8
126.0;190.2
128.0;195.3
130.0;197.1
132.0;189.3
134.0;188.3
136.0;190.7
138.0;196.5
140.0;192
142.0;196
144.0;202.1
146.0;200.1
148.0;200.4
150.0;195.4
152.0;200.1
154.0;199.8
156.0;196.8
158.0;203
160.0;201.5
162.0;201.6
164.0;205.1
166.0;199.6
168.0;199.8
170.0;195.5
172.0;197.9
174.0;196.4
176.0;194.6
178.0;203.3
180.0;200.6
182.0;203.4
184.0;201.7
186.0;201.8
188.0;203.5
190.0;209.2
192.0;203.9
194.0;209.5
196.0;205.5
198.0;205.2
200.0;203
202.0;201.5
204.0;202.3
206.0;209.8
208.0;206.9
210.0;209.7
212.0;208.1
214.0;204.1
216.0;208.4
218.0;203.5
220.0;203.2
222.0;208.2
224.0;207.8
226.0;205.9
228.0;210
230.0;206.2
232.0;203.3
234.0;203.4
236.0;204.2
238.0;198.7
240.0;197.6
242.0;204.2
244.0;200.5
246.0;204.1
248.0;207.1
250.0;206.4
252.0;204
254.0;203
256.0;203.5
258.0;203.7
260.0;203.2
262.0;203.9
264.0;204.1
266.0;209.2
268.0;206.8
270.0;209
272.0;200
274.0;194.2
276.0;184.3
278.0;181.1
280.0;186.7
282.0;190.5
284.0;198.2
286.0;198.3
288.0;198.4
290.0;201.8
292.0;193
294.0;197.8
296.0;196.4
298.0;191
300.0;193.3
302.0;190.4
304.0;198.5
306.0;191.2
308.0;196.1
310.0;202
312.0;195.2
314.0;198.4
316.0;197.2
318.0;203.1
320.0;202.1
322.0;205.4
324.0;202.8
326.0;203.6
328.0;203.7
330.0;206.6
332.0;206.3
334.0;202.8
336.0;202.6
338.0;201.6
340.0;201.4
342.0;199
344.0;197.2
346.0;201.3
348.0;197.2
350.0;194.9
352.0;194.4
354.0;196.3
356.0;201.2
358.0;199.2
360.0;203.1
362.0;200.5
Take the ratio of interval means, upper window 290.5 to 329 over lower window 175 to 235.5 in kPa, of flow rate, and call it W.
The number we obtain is 1.0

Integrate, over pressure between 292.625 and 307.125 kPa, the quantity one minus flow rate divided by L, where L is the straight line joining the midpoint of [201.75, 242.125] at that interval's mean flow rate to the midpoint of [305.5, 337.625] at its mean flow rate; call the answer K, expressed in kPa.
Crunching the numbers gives 0.6 kPa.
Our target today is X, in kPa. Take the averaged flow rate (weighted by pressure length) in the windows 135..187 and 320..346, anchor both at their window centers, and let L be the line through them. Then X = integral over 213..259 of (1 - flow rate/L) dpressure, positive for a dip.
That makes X -0.9 kPa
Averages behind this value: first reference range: 199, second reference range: 203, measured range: 204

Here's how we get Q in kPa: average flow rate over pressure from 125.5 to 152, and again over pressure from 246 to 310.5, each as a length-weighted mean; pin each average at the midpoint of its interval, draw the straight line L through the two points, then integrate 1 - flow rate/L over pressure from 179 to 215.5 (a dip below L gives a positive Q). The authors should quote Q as -1.6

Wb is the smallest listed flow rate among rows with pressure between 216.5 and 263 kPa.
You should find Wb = 197.6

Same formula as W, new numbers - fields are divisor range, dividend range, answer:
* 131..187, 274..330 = 0.99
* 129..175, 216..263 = 1.03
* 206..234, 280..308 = 0.94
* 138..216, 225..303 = 0.99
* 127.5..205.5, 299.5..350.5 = 1.00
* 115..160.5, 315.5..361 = 1.02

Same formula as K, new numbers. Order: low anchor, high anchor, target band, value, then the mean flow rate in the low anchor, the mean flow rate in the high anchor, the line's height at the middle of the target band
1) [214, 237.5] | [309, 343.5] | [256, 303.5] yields 1.47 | 206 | 202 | 204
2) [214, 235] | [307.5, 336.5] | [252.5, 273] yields -0.03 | 206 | 202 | 204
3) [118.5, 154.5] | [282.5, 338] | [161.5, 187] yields -0.50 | 195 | 199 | 196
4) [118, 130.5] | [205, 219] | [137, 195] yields 0.10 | 195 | 207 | 201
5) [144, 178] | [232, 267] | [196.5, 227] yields -0.61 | 199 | 204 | 202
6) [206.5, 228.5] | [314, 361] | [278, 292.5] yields 0.65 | 207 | 201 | 204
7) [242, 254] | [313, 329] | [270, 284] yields 0.82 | 204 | 202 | 203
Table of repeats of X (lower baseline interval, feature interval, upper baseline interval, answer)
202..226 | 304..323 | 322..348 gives 0.38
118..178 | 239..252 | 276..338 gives -0.39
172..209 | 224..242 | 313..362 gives -0.12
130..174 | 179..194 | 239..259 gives -0.31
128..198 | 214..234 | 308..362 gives -0.61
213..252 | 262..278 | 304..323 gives 0.15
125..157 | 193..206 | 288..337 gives -0.53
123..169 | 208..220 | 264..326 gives -0.56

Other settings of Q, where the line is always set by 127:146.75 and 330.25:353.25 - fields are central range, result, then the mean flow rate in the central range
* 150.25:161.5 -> -0.28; 200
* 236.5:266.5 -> -0.88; 203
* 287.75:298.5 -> 0.12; 197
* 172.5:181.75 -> -0.16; 199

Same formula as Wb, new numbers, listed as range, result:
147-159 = 195.4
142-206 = 194.6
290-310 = 190.4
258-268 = 203.2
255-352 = 181.1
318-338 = 201.6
